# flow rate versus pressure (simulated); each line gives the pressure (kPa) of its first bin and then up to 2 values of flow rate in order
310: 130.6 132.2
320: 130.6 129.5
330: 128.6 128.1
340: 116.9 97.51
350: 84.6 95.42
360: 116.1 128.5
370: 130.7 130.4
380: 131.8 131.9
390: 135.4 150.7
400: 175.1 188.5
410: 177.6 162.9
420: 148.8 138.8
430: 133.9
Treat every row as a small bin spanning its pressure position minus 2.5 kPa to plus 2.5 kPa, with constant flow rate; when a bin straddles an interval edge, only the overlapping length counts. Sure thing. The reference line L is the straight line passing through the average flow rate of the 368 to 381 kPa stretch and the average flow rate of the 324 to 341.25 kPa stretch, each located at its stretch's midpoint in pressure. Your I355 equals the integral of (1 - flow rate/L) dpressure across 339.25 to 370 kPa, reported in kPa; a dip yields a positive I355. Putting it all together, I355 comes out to 5.0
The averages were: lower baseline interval 126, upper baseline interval 131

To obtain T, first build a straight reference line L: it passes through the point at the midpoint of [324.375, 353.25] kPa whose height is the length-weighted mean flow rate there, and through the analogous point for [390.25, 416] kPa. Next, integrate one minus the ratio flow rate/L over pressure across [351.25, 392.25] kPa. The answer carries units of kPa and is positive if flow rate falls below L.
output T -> 5.13 kPa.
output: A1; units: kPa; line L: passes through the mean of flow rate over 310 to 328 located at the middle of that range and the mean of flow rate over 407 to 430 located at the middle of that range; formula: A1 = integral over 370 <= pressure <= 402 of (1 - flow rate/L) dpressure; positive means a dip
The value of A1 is 1.4 kPa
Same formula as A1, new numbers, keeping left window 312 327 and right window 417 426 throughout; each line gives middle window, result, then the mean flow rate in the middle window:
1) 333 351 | 3.5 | 108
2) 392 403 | -1.6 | 163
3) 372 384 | 0.7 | 131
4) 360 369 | 0.8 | 125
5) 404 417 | -2.8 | 175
